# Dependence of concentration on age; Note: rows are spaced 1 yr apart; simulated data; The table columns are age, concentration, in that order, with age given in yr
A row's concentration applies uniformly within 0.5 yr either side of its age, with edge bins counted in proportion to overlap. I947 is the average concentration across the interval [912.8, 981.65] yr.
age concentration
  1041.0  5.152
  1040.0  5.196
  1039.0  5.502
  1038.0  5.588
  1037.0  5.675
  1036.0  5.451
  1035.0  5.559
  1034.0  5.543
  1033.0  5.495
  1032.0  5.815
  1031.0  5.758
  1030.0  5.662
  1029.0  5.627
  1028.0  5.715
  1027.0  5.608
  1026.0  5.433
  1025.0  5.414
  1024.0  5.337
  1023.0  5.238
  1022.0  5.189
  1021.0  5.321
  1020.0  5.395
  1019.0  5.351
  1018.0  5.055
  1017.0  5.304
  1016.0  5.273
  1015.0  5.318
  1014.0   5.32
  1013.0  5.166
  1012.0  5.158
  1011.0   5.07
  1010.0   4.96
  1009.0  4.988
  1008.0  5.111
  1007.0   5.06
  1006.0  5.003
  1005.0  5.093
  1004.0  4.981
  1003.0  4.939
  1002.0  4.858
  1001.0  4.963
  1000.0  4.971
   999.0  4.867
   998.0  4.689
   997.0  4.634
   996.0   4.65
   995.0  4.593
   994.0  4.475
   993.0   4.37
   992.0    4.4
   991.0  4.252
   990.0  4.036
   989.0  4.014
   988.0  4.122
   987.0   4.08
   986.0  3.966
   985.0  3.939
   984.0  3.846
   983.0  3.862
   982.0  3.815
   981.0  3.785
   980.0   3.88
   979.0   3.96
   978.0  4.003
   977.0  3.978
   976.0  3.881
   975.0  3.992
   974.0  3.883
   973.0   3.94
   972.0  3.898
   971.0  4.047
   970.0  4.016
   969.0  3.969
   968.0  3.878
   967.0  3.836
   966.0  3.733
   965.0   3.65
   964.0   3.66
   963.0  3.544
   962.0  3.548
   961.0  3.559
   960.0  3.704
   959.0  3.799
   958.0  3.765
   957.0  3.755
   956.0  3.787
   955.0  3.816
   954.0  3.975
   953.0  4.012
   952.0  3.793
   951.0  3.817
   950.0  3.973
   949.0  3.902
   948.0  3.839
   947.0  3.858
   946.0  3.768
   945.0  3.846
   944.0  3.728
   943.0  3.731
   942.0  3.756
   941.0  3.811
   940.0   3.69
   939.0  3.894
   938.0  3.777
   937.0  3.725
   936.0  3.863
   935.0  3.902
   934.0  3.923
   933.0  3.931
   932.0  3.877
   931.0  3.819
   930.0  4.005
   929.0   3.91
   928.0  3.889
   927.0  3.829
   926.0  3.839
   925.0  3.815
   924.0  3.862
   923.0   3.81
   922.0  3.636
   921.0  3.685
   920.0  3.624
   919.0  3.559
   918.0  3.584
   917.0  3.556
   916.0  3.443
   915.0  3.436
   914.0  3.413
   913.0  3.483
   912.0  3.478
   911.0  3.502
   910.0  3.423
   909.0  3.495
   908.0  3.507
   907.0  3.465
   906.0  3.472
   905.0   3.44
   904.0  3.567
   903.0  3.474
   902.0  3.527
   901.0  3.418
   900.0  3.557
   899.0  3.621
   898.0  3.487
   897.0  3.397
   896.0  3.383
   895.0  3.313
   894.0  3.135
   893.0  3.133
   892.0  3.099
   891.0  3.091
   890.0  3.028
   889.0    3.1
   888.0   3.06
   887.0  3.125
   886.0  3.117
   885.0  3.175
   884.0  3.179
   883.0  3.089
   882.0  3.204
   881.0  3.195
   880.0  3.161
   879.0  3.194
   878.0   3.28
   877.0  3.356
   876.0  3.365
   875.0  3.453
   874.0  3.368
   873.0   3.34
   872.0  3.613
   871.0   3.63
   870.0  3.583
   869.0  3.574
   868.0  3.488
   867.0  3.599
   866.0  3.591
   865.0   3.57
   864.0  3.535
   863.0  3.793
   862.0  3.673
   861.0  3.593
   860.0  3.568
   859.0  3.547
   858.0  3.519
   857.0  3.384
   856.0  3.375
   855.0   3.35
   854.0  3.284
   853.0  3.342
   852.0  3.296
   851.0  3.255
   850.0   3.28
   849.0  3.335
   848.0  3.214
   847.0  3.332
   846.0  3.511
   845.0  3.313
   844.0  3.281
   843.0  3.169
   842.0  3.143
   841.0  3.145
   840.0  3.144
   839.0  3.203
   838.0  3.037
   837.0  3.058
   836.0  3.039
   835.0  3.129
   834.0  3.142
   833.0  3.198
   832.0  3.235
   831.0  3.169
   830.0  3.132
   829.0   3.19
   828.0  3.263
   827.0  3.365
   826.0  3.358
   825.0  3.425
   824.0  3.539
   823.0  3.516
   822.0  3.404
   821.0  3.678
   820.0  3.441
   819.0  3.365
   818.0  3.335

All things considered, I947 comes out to 3.8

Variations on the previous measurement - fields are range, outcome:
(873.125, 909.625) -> 3.31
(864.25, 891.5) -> 3.32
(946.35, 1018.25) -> 4.27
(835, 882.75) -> 3.36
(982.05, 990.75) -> 3.98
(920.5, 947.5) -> 3.82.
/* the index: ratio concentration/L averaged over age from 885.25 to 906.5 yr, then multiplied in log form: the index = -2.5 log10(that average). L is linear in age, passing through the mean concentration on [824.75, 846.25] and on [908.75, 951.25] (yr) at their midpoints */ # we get 0.08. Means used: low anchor 3.21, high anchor 3.74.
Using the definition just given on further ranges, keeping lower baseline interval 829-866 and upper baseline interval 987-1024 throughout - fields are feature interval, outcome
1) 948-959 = 0.136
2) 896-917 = 0.124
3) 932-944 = 0.108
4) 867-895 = 0.117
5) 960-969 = 0.210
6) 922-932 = 0.069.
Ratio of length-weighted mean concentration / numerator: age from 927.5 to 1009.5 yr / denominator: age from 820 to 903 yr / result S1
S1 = 1.22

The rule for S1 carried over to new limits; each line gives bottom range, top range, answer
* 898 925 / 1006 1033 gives 1.50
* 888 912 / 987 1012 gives 1.40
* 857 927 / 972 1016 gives 1.30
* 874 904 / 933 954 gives 1.17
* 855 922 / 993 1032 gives 1.51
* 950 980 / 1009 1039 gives 1.41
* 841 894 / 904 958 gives 1.12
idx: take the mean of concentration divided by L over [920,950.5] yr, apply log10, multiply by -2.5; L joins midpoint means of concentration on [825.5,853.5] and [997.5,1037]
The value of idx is 0.132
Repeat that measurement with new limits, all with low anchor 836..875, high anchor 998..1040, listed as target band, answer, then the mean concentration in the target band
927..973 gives 0.17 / 3.82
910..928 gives 0.14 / 3.62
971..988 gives 0.22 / 3.93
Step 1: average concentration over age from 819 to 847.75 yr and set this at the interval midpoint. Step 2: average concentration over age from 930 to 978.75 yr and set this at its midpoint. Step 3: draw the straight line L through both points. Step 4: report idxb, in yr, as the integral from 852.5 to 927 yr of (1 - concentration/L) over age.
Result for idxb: 2.0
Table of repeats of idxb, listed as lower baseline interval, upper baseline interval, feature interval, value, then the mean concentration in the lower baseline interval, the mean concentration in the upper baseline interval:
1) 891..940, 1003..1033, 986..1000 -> 1.4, 3.6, 5.3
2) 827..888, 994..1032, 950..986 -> 6.1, 3.32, 5.16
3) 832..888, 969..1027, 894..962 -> 4.8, 3.33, 4.62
